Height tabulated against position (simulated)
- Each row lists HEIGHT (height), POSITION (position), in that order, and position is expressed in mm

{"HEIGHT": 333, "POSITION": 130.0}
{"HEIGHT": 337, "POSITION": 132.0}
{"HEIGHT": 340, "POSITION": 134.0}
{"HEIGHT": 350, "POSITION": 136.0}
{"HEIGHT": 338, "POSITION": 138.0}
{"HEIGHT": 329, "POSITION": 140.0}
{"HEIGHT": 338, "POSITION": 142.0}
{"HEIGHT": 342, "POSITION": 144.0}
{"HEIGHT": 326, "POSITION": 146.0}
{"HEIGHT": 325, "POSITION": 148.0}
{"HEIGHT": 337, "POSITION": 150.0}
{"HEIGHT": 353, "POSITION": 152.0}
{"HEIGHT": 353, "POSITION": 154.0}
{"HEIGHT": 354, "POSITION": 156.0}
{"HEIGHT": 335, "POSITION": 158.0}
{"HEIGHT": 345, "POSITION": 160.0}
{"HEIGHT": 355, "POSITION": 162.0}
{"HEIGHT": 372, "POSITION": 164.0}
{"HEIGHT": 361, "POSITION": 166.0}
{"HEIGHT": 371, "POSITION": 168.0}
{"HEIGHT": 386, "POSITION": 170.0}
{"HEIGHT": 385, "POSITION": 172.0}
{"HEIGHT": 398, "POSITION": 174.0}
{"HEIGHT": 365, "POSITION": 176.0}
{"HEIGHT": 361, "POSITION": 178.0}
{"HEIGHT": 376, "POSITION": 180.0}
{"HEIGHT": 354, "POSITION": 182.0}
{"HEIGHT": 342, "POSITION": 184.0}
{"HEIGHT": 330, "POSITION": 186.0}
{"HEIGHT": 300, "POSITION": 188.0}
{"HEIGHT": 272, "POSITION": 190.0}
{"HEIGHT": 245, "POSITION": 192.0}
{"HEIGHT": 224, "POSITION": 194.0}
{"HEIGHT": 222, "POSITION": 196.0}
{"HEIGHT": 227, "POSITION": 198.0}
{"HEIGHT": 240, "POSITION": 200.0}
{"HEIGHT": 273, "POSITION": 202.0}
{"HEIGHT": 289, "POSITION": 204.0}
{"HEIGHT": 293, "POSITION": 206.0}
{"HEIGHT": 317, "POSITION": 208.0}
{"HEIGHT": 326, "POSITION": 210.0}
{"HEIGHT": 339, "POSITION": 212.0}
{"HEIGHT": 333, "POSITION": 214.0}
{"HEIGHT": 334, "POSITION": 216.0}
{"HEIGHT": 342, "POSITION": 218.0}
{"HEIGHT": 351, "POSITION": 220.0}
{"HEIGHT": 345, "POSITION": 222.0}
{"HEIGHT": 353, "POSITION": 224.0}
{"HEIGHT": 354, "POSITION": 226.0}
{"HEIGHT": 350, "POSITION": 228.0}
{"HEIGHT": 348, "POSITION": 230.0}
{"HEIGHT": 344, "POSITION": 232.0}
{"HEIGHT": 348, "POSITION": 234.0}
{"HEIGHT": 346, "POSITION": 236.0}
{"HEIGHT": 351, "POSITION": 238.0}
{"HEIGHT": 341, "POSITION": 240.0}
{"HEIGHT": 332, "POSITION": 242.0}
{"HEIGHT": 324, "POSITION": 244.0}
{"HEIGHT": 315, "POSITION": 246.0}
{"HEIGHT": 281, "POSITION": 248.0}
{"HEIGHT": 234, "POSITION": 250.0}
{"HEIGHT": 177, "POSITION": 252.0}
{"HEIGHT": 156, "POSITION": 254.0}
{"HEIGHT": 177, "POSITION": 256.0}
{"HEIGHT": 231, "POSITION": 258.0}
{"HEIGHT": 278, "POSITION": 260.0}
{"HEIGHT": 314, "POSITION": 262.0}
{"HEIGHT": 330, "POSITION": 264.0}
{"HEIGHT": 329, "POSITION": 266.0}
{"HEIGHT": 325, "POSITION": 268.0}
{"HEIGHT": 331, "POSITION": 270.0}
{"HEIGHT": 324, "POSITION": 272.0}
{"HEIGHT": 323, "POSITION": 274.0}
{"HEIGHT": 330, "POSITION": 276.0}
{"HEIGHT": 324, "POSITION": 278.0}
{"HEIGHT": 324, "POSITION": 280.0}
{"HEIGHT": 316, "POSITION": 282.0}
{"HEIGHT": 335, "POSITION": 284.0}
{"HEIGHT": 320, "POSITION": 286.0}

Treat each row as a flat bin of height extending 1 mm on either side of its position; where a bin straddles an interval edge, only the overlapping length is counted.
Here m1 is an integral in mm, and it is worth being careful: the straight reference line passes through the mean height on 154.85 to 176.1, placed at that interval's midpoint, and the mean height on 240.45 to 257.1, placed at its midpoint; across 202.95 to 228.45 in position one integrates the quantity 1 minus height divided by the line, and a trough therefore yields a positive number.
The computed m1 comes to -3.1 mm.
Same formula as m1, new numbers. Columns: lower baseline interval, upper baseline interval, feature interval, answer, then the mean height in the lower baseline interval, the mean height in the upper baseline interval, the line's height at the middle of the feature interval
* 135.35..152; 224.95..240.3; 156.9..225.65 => 3.38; 336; 348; 343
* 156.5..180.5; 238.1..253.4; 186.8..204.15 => 4.36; 367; 287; 339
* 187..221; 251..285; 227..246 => -3.38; 290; 290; 290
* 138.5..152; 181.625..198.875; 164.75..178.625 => -3.45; 335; 277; 301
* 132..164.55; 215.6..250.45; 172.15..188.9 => -0.77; 343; 334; 340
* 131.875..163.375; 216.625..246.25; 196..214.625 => 2.96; 342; 344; 343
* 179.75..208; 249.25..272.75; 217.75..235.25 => -4.65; 284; 267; 275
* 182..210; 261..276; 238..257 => 2.85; 280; 325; 312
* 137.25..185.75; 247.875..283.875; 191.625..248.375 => -0.11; 354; 285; 315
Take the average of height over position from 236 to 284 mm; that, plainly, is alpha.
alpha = 296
